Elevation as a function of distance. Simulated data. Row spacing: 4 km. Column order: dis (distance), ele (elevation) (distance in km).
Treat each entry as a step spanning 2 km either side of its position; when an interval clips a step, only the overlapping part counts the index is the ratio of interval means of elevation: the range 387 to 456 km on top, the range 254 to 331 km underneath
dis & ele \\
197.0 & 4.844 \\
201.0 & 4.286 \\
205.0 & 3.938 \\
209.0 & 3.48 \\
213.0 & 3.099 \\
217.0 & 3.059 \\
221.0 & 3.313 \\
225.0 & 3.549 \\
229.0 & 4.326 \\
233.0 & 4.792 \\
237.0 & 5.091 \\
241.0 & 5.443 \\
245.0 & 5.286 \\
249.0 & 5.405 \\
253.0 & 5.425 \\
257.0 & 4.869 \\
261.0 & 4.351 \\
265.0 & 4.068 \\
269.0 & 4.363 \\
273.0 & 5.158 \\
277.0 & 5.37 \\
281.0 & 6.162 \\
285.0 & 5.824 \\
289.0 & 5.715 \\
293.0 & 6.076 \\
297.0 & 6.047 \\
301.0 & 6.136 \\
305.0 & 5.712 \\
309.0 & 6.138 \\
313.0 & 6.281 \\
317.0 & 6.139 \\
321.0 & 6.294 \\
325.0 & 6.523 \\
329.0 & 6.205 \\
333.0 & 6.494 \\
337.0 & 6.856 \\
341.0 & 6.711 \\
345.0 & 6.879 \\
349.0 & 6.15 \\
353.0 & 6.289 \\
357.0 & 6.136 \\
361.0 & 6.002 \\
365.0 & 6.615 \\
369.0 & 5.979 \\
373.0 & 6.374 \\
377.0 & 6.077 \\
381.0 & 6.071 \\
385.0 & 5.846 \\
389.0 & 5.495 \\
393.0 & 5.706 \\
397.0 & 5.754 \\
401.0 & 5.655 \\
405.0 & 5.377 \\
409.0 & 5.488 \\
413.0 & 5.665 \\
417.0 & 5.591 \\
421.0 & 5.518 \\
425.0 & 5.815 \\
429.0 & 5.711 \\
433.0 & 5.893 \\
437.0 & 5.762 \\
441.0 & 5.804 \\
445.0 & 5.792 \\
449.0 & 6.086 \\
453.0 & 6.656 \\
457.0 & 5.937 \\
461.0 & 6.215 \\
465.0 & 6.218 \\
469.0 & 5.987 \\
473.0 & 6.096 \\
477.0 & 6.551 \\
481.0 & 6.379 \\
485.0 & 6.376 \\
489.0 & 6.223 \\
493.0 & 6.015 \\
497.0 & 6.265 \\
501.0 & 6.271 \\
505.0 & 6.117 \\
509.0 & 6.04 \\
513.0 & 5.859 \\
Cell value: 1.02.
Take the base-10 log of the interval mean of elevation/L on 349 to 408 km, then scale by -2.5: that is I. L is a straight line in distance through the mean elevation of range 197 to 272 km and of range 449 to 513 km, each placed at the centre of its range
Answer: -0.099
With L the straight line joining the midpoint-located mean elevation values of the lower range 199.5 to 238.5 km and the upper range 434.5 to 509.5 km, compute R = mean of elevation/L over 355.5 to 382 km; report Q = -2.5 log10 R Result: -0.184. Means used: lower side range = 3.87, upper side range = 6.15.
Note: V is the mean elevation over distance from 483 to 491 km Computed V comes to 6.3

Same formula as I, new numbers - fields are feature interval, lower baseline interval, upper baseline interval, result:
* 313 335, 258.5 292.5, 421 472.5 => -0.17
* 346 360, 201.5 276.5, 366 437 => -0.16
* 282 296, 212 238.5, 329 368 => -0.14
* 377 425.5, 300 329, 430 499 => 0.09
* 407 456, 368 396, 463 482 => 0.05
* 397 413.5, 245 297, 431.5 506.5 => 0.06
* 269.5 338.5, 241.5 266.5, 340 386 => -0.09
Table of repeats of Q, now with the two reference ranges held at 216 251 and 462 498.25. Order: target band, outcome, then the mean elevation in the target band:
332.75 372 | -0.20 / 6.41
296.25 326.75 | -0.21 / 6.16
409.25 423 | 0.04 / 5.58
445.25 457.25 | -0.03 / 6.21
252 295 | -0.09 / 5.21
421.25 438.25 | 0.02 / 5.77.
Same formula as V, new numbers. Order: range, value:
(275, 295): 5.83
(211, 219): 3.08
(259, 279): 4.66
